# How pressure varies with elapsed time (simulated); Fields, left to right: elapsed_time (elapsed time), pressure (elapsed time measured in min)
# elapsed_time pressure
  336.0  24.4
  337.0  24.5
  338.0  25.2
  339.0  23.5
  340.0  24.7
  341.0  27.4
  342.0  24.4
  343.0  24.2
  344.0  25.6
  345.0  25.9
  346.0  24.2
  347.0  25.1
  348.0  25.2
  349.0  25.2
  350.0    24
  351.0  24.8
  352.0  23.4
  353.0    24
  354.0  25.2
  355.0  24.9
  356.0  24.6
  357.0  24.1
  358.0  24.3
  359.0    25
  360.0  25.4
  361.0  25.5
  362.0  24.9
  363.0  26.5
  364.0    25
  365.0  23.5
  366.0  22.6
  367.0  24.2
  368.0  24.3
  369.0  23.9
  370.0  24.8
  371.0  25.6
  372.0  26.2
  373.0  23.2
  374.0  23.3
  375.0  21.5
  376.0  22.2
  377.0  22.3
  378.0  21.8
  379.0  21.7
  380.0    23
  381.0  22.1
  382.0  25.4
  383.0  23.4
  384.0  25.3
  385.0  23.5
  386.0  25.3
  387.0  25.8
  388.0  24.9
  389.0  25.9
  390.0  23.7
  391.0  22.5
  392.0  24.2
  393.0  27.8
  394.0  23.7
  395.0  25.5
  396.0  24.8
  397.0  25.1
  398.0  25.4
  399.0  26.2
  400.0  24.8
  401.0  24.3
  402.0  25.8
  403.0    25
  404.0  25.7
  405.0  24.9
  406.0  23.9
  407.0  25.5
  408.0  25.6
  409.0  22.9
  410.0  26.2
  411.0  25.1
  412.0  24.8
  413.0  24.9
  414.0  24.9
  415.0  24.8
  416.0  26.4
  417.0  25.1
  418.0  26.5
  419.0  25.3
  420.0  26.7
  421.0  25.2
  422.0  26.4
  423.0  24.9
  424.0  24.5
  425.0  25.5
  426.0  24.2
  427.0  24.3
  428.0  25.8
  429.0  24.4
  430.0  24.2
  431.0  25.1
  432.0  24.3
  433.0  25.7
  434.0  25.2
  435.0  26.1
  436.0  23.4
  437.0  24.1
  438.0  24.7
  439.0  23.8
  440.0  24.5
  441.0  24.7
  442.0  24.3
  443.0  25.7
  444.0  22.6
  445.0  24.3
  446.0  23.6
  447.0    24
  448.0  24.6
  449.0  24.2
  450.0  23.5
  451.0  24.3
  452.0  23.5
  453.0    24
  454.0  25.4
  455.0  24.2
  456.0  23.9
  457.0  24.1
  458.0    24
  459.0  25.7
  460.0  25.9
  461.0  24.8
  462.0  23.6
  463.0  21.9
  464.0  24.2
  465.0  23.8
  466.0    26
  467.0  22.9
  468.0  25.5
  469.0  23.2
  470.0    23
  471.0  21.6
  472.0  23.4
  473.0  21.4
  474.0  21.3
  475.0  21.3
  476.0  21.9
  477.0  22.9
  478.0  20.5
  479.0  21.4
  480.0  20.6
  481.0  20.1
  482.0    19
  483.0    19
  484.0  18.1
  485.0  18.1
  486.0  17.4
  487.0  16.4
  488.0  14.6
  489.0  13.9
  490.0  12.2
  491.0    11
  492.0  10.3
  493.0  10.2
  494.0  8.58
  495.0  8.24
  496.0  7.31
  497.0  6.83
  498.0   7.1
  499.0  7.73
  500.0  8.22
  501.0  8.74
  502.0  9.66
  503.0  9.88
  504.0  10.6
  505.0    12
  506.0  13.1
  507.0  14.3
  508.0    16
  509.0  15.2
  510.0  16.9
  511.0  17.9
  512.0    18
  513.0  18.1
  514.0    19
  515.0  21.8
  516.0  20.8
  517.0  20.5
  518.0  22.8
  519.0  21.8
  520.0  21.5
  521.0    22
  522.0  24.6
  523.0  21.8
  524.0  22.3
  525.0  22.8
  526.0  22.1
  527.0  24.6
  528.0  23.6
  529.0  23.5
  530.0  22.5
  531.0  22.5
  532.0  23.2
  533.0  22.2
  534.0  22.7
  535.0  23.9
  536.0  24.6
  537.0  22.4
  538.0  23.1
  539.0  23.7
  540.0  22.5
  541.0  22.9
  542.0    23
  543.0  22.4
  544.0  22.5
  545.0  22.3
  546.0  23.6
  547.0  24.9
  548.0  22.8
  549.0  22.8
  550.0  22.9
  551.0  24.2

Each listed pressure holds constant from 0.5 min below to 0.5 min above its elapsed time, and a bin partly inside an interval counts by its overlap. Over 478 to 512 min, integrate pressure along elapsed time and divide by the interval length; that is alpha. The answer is 13.5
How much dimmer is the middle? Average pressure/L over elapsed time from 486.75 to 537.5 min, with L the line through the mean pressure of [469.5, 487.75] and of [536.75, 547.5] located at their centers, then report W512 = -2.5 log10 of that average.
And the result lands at 0.28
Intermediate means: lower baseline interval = 20.3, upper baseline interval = 23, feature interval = 16.9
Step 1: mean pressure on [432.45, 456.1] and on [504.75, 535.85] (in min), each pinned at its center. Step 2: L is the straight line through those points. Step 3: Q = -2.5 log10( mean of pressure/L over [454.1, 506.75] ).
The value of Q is 0.27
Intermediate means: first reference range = 24.4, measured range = 17.8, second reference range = 20.6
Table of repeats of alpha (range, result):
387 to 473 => 24.6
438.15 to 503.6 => 19.6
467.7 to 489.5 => 20.2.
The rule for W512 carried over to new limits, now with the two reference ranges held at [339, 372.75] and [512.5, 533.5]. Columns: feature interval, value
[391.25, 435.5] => -0.06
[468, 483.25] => 0.06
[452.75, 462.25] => -0.07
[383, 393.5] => -0.02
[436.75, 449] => -0.04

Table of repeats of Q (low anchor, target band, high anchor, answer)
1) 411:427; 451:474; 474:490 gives -0.146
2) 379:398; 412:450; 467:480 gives -0.065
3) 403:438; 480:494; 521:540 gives 0.480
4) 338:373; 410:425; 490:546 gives -0.149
